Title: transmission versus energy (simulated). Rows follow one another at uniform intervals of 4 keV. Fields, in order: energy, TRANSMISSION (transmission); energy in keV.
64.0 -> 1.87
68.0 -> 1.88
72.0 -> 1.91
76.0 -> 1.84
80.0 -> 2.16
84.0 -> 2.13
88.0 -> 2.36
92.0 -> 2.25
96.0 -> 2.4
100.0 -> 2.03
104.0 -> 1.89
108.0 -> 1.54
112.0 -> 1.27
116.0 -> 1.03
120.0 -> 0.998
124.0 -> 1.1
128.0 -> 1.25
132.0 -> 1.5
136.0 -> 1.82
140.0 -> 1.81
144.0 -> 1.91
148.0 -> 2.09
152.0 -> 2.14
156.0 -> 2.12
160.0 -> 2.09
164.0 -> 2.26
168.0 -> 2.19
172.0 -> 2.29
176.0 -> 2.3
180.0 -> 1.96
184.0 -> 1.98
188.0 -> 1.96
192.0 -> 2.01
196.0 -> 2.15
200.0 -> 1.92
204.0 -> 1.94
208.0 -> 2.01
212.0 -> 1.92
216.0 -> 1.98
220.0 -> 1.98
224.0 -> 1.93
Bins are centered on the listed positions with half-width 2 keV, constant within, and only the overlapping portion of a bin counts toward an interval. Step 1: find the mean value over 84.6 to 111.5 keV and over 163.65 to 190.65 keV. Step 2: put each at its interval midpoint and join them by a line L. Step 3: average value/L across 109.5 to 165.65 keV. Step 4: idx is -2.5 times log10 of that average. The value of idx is 0.24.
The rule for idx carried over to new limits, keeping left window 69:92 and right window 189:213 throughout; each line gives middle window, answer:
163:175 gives -0.118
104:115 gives 0.377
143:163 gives -0.030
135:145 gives 0.110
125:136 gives 0.389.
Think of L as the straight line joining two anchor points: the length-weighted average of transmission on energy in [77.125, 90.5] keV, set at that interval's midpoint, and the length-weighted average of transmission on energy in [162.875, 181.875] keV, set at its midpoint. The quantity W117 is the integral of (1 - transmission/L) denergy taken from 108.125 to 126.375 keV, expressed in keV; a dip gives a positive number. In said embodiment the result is 8.7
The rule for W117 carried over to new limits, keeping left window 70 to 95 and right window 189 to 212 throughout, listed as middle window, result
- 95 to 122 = 6.84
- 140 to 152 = 0.36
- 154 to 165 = -0.58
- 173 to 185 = -0.51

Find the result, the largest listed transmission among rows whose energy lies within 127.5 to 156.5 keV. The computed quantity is 2.14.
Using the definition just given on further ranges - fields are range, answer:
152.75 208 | 2.3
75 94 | 2.36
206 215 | 2.01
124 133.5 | 1.5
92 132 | 2.4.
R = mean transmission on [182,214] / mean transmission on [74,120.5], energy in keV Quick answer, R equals 1.1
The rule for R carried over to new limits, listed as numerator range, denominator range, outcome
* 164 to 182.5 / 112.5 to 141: 1.64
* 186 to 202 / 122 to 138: 1.42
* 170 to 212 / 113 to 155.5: 1.30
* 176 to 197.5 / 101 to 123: 1.49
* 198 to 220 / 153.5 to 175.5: 0.89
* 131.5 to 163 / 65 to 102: 0.94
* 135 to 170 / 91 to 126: 1.29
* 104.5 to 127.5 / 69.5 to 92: 0.59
